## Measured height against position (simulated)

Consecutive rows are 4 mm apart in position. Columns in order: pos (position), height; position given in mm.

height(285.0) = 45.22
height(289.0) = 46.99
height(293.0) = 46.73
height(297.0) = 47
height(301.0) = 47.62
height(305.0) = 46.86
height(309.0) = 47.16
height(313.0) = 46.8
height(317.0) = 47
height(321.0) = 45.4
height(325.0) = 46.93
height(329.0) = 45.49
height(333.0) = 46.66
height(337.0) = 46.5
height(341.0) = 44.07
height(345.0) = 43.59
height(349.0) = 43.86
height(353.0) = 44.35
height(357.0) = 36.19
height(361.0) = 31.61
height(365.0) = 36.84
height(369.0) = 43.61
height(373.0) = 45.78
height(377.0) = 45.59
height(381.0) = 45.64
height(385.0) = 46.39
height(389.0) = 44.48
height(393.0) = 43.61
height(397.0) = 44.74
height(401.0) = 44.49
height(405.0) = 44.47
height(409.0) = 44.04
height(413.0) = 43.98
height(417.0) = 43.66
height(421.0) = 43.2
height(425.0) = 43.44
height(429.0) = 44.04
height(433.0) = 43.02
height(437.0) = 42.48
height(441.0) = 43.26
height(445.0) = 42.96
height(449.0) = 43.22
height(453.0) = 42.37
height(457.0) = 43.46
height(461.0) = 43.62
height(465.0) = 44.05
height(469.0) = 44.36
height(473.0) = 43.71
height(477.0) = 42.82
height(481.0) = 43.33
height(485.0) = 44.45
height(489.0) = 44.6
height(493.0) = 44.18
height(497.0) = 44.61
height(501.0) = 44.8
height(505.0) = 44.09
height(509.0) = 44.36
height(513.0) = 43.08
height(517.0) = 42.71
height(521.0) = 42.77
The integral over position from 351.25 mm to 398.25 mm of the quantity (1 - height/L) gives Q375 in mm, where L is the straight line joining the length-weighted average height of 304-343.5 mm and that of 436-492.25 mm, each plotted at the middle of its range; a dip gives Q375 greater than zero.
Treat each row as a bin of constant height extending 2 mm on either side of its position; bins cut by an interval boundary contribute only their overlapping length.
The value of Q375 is 2.99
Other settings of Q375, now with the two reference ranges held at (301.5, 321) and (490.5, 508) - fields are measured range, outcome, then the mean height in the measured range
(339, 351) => 0.7 mm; 43.8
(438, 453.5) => 0.7 mm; 43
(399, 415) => 0.5 mm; 44.2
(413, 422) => 0.4 mm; 43.6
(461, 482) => 0.5 mm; 43.7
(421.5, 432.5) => 0.4 mm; 43.6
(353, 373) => 3.3 mm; 38.7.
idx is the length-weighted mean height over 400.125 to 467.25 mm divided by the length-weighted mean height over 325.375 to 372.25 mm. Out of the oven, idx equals 1.03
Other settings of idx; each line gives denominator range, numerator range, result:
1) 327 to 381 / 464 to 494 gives 1.03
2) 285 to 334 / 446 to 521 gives 0.94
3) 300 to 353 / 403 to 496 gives 0.95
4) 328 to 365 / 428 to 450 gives 1.02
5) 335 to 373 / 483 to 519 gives 1.06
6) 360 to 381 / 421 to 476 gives 1.04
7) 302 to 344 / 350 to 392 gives 0.91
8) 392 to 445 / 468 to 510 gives 1.01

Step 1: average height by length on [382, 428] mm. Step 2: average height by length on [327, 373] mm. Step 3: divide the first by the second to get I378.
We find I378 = 1.0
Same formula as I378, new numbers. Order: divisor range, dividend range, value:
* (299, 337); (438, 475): 0.93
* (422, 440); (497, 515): 1.02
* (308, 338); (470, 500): 0.95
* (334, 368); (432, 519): 1.06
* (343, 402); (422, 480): 1.02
